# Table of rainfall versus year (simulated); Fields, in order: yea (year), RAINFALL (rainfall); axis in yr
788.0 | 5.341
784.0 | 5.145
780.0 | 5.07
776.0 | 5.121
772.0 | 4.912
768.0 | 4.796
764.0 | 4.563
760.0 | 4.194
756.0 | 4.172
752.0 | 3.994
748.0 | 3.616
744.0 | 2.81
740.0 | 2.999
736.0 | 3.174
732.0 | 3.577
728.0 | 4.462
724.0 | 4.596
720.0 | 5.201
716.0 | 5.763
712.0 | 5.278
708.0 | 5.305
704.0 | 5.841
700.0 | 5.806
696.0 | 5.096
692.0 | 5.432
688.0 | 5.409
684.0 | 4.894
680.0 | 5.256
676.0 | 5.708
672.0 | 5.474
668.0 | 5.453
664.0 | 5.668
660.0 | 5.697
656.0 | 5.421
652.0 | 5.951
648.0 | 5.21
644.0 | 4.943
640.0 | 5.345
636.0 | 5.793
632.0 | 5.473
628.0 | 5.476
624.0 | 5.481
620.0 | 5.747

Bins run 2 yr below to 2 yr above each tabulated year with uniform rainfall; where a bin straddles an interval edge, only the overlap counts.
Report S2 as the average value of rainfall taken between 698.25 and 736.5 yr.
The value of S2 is 4.96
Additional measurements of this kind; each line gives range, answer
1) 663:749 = 4.86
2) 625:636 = 5.53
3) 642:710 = 5.44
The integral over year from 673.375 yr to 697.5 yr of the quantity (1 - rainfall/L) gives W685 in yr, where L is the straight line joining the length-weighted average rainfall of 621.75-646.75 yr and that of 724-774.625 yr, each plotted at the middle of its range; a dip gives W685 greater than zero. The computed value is -2.68 yr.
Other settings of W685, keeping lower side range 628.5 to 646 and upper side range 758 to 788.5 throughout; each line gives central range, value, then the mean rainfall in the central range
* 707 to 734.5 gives 1.30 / 4.84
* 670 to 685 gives -0.35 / 5.36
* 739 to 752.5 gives 4.52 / 3.31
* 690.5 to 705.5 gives -1.10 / 5.54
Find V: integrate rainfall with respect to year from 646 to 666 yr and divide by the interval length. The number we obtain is 5.59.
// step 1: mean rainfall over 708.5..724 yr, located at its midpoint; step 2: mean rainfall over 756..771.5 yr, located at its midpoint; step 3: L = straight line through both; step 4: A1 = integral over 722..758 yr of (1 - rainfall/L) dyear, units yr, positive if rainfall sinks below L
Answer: 8.76 yr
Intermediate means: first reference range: 5.3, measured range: 3.71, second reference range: 4.51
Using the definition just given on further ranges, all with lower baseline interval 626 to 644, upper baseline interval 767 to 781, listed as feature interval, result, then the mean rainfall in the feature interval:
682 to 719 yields -1.32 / 5.42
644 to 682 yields -1.03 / 5.51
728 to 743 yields 5.08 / 3.38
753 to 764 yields 1.74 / 4.23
